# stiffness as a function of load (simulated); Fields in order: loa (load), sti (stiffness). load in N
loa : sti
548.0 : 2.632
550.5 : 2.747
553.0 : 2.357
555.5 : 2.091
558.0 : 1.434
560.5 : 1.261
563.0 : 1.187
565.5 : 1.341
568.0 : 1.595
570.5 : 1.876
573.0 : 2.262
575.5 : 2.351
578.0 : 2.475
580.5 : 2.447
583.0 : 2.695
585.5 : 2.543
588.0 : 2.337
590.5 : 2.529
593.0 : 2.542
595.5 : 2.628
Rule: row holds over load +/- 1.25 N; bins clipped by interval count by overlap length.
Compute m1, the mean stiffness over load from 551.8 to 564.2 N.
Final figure 1.67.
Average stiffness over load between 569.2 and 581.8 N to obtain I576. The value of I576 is 2.28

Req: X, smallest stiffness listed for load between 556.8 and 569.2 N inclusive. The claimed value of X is 1.187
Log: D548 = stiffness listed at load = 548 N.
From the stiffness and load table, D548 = 2.632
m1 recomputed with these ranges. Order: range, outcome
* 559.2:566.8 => 1.27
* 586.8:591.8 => 2.44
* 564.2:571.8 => 1.61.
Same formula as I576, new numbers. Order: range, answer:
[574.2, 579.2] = 2.41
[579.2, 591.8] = 2.51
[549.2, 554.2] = 2.55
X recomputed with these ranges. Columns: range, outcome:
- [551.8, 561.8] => 1.261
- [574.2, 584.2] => 2.351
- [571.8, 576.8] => 2.262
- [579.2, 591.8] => 2.337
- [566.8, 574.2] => 1.595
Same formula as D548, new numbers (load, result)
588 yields 2.337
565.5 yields 1.341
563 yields 1.187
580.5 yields 2.447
